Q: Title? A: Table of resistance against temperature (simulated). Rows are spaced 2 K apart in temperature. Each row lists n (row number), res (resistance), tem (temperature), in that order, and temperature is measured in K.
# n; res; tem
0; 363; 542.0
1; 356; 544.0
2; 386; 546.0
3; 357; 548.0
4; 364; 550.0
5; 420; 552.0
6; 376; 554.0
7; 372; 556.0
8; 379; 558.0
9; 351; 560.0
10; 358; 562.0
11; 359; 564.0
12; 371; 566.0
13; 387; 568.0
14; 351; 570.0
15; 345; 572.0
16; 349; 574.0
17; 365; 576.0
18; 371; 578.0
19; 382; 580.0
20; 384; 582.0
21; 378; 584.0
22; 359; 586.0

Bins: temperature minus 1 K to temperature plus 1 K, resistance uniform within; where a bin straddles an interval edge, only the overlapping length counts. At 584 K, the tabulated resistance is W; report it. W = 378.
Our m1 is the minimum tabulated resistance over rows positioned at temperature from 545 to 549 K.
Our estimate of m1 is 357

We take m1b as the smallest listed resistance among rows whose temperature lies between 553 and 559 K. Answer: 372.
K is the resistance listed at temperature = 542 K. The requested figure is 363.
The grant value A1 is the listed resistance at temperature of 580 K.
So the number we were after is 382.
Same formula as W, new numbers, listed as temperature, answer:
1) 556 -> 372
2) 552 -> 420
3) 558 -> 379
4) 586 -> 359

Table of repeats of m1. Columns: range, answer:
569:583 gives 345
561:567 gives 358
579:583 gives 382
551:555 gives 376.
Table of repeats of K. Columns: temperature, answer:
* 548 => 357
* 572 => 345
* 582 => 384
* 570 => 351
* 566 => 371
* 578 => 371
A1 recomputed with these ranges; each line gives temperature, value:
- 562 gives 358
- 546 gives 386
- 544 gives 356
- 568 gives 387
